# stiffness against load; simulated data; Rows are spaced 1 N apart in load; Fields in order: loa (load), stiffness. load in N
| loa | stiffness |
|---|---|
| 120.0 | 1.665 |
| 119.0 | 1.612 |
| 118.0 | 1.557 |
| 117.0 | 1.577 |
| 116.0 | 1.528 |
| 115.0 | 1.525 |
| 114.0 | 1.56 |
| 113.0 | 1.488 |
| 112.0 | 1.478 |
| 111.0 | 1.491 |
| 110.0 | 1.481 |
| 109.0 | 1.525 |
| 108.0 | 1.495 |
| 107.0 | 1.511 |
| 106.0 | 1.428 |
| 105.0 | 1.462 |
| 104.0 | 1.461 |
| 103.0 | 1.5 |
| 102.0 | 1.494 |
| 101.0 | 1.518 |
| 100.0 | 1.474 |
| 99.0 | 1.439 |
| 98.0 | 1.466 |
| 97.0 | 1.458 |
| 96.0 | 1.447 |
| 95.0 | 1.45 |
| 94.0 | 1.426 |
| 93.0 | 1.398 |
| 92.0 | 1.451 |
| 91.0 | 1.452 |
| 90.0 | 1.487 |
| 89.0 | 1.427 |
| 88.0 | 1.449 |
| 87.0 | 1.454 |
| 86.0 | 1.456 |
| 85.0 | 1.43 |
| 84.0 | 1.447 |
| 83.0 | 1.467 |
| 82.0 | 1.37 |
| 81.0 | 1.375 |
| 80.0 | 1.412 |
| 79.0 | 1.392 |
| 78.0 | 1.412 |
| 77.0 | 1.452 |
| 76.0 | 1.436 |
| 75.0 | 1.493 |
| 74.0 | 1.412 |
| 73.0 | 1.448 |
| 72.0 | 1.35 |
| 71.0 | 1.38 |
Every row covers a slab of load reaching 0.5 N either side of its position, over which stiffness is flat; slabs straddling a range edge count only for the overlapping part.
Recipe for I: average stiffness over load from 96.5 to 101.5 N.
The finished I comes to 1.47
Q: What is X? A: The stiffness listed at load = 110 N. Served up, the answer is 1.481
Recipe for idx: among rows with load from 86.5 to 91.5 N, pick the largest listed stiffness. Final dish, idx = 1.487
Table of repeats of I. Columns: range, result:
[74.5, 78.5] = 1.45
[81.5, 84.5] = 1.43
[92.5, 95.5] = 1.42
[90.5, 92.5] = 1.45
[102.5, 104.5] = 1.48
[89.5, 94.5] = 1.44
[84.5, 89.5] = 1.44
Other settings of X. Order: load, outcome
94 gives 1.426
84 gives 1.447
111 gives 1.491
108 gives 1.495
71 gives 1.38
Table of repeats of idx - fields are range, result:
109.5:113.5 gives 1.491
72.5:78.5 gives 1.493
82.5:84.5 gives 1.467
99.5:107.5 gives 1.518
